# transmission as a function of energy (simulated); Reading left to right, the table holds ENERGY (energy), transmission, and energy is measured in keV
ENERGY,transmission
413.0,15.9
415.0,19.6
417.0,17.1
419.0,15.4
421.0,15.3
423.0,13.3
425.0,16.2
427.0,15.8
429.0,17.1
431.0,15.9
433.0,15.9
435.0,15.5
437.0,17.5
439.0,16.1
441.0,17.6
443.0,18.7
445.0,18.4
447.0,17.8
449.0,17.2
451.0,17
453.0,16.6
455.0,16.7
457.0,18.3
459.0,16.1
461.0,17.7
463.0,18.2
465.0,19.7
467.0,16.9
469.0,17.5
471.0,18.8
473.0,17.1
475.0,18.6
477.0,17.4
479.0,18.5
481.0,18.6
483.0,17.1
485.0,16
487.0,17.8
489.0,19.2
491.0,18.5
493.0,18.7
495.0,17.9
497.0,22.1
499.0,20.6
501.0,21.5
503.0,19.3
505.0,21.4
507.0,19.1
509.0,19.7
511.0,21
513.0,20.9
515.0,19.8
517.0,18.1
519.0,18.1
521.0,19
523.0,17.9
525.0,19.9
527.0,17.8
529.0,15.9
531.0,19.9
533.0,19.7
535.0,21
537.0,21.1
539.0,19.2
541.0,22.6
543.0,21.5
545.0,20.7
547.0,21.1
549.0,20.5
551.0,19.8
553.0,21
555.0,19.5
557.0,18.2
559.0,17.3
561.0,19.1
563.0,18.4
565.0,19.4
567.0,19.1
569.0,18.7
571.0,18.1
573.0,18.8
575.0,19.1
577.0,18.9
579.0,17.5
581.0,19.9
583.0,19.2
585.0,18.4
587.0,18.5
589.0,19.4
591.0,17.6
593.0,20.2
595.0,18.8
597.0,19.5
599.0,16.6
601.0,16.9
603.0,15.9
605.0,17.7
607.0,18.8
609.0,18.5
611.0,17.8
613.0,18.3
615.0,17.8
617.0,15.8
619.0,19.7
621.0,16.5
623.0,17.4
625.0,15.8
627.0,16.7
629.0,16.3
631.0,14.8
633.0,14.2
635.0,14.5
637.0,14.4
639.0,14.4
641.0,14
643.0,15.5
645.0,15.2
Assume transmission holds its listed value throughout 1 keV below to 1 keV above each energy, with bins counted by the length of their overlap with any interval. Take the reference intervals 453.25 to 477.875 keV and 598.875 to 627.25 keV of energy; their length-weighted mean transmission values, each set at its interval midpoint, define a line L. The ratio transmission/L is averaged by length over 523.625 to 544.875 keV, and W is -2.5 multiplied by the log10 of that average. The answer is -0.13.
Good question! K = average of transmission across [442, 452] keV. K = 17.8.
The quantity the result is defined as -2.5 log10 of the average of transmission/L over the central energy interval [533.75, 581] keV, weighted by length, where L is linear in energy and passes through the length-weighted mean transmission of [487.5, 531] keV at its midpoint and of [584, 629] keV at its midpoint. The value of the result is -0.06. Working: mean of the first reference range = 19.3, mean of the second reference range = 17.8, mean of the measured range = 19.6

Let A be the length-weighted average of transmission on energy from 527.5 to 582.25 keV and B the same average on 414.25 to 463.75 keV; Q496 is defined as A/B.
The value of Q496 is 1.16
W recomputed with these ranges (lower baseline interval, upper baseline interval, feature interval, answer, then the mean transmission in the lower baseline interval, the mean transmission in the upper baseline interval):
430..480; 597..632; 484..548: -0.13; 17.4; 17.2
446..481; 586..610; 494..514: -0.14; 17.7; 18.2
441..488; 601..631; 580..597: -0.10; 17.7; 17.3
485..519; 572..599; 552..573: 0.01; 19.6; 18.8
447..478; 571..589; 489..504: -0.10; 17.6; 18.8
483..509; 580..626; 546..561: -0.06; 19.3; 18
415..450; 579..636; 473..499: -0.09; 16.6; 17.6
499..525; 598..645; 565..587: -0.06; 19.7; 16.4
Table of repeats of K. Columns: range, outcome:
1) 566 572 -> 18.6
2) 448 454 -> 16.9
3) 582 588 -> 18.7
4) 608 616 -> 18.1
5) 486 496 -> 18.4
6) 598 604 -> 16.5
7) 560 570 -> 18.9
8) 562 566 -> 18.9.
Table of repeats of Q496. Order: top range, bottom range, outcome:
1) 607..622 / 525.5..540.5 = 0.92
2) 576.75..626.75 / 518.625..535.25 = 0.96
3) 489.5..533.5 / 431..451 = 1.13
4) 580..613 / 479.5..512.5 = 0.95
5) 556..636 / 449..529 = 0.96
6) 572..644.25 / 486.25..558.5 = 0.88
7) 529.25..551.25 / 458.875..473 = 1.15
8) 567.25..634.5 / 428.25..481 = 1.02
